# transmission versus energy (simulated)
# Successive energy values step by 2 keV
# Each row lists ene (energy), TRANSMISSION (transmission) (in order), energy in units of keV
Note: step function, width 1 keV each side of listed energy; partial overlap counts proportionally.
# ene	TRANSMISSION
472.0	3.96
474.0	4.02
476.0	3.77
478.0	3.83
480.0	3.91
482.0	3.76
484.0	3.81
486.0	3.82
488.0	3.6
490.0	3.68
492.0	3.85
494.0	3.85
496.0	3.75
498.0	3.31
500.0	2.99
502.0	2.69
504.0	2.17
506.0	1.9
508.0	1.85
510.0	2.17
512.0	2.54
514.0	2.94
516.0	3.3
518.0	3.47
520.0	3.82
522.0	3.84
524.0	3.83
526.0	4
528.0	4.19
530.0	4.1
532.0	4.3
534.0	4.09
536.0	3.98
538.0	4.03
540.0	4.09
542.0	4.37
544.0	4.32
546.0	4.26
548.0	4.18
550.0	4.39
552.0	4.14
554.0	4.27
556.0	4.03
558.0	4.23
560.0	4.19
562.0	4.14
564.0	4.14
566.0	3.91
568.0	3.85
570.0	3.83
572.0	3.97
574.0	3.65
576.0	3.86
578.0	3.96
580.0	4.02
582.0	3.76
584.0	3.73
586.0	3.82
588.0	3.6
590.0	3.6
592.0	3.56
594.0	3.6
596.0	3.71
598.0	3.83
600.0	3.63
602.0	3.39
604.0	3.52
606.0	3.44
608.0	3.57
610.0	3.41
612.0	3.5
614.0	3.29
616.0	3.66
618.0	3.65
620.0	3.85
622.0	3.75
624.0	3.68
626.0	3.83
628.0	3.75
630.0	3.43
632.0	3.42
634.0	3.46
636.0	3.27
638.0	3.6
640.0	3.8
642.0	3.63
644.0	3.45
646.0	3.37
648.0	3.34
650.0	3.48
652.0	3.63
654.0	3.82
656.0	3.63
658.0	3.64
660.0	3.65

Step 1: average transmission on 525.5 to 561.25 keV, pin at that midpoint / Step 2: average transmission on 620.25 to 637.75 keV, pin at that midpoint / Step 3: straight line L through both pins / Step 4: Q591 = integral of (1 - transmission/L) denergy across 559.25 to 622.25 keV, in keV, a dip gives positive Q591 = 2.0 keV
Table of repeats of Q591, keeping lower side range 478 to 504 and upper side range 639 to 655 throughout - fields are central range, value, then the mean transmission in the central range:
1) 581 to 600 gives -0.7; 3.69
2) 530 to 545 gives -2.6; 4.16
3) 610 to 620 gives 0.0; 3.55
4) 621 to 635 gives -0.2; 3.62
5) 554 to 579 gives -3.1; 3.99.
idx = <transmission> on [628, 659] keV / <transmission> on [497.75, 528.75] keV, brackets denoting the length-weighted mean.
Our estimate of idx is 1.16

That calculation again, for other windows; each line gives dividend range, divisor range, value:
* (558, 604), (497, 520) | 1.40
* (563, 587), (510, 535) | 1.06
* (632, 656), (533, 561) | 0.84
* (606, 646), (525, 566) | 0.86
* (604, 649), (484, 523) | 1.13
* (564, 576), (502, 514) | 1.73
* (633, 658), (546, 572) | 0.86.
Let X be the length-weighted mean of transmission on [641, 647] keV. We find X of 3.48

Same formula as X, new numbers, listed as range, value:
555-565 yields 4.15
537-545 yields 4.2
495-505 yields 2.98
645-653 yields 3.46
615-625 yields 3.72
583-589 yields 3.72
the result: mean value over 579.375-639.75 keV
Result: 3.61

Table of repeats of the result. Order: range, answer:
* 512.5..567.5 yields 4.01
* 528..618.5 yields 3.88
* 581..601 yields 3.68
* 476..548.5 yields 3.57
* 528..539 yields 4.11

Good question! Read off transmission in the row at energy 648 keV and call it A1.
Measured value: 3.34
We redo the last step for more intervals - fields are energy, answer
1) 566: 3.91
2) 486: 3.82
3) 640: 3.8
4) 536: 3.98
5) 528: 4.19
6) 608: 3.57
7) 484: 3.81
